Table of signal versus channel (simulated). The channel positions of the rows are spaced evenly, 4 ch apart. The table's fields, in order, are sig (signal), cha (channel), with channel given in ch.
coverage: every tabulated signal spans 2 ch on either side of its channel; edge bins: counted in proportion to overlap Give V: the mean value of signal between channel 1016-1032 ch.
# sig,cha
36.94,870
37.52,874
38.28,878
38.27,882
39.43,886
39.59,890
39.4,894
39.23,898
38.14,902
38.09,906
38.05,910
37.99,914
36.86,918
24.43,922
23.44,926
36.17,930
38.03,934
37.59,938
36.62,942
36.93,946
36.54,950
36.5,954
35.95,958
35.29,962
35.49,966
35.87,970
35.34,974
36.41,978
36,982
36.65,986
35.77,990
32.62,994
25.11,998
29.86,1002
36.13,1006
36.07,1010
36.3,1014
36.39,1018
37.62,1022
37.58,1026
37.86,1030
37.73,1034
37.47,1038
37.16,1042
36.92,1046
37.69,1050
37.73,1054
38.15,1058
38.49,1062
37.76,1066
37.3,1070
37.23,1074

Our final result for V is 37.4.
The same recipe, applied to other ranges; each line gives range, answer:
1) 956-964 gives 35.6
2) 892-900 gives 39.3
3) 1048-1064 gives 38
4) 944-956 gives 36.7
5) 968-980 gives 35.9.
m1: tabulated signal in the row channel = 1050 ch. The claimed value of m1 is 37.69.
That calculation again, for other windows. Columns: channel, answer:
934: 38.03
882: 38.27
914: 37.99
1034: 37.73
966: 35.49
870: 36.94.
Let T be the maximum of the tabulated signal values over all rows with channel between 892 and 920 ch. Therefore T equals 39.4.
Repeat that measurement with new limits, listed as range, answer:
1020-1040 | 37.86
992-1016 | 36.3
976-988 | 36.65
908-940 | 38.05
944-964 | 36.93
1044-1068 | 38.49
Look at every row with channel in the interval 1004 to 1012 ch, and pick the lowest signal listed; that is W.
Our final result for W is 36.07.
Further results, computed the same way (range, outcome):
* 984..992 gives 35.77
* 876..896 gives 38.27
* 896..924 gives 24.43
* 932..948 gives 36.62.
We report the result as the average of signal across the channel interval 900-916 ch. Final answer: 38.1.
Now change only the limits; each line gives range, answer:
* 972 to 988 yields 36.1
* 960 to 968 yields 35.4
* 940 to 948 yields 36.8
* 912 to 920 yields 37.4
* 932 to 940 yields 37.8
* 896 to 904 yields 38.7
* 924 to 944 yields 34.4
